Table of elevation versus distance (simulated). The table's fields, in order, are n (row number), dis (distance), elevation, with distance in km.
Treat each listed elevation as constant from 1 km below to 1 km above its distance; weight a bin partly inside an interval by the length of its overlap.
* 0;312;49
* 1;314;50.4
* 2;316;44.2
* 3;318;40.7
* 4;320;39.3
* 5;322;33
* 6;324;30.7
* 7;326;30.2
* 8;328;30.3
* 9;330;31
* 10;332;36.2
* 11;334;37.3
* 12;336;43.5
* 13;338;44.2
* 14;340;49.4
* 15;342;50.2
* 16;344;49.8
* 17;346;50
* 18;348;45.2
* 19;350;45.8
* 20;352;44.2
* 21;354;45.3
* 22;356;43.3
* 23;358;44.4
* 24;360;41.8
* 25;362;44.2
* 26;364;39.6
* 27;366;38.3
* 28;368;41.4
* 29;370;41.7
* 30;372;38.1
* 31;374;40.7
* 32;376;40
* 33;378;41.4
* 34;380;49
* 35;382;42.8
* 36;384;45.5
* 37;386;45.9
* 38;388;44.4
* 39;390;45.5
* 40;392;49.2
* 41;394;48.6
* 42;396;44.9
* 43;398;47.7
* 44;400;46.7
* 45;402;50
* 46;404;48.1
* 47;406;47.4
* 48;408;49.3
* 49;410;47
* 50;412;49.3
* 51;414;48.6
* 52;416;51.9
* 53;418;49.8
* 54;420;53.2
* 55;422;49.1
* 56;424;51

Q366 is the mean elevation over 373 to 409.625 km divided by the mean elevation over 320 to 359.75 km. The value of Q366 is 1.12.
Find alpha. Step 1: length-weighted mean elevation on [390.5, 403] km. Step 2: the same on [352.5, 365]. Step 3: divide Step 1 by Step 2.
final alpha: 1.11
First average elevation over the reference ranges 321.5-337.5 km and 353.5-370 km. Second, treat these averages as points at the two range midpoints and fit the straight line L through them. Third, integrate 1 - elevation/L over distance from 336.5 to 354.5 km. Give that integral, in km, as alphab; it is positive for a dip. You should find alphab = -4.2 km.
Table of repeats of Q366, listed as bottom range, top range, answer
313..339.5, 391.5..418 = 1.27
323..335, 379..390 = 1.40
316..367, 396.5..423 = 1.19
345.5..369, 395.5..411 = 1.10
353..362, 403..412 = 1.10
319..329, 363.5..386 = 1.28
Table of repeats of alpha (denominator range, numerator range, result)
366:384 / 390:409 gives 1.14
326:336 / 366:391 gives 1.25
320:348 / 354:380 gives 1.05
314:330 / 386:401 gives 1.29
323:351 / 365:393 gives 1.05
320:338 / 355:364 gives 1.23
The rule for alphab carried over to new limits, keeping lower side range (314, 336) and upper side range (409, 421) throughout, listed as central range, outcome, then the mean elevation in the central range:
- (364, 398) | 1.0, 43.6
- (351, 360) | -0.7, 44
